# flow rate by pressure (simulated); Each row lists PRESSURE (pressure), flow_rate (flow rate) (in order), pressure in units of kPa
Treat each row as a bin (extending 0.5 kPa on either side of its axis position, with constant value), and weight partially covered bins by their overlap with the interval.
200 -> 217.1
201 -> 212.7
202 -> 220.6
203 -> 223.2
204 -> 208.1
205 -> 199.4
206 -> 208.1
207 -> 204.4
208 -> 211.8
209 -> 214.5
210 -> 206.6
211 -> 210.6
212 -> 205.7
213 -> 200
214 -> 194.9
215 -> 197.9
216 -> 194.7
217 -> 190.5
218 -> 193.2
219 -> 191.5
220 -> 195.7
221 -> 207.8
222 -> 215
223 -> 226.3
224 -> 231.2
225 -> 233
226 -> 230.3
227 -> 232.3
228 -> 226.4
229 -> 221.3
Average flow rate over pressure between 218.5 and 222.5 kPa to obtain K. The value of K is 202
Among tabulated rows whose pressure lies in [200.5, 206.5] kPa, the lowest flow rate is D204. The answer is 199.4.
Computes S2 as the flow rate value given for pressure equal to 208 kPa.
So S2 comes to 211.8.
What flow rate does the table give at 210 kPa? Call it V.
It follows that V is 206.6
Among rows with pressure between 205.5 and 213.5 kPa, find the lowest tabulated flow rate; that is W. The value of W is 200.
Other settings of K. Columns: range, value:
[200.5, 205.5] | 213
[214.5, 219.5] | 194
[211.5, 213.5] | 203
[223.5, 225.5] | 232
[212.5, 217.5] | 196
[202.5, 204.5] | 216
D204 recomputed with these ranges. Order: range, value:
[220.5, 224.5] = 207.8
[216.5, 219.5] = 190.5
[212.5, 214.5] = 194.9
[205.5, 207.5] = 204.4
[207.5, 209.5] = 211.8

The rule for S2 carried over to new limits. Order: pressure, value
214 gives 194.9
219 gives 191.5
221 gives 207.8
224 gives 231.2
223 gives 226.3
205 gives 199.4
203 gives 223.2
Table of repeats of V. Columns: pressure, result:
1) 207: 204.4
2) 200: 217.1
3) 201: 212.7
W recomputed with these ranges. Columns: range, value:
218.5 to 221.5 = 191.5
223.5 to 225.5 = 231.2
